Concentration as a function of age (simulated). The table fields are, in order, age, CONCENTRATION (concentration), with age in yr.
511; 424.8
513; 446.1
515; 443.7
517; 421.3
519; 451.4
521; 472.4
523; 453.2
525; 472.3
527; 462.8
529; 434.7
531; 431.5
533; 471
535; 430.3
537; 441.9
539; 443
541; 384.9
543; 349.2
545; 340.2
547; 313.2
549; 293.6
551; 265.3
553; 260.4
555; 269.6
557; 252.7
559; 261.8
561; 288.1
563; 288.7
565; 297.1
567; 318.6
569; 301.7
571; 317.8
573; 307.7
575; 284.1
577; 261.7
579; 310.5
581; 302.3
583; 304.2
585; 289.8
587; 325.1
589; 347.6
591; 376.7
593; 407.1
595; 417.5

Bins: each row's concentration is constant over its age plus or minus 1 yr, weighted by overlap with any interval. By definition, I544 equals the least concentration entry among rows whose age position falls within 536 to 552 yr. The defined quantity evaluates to 265.3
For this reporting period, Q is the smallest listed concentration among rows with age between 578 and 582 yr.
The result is 302.3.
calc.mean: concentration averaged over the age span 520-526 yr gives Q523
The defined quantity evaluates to 466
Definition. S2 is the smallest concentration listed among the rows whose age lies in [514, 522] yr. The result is 421.3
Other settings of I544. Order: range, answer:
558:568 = 261.8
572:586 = 261.7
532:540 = 430.3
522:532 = 431.5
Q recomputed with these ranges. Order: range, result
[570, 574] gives 307.7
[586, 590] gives 325.1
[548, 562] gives 252.7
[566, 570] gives 301.7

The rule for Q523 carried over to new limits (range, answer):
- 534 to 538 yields 436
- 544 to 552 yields 303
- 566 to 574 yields 311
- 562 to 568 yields 301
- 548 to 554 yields 273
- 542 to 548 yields 334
